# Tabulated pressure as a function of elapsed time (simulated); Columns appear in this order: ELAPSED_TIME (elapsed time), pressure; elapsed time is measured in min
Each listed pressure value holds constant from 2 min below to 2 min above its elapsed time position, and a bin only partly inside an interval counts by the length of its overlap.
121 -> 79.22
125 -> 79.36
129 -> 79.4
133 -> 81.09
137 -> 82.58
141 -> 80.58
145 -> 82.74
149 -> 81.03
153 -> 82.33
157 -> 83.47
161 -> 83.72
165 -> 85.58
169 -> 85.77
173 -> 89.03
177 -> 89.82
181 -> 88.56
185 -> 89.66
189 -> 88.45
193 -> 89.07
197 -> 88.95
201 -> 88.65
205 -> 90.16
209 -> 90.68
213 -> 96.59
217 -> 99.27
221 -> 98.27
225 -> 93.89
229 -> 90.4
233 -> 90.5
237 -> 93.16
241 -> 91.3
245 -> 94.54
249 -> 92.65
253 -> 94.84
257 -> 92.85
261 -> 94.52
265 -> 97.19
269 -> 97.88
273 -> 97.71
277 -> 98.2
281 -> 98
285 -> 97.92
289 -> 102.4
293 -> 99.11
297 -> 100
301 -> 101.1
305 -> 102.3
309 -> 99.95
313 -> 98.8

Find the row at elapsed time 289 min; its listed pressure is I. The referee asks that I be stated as 102.4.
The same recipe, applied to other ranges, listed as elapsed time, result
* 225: 93.89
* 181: 88.56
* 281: 98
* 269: 97.88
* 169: 85.77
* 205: 90.16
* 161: 83.72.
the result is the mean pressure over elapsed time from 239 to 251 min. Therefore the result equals 92.8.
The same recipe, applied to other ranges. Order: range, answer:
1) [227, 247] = 92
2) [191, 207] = 89.2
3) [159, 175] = 86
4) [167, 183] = 88.3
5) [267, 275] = 97.8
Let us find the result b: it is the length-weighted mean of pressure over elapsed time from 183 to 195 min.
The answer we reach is 89.1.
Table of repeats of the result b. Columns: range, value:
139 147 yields 81.7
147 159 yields 82.3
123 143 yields 80.6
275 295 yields 99.1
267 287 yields 97.9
